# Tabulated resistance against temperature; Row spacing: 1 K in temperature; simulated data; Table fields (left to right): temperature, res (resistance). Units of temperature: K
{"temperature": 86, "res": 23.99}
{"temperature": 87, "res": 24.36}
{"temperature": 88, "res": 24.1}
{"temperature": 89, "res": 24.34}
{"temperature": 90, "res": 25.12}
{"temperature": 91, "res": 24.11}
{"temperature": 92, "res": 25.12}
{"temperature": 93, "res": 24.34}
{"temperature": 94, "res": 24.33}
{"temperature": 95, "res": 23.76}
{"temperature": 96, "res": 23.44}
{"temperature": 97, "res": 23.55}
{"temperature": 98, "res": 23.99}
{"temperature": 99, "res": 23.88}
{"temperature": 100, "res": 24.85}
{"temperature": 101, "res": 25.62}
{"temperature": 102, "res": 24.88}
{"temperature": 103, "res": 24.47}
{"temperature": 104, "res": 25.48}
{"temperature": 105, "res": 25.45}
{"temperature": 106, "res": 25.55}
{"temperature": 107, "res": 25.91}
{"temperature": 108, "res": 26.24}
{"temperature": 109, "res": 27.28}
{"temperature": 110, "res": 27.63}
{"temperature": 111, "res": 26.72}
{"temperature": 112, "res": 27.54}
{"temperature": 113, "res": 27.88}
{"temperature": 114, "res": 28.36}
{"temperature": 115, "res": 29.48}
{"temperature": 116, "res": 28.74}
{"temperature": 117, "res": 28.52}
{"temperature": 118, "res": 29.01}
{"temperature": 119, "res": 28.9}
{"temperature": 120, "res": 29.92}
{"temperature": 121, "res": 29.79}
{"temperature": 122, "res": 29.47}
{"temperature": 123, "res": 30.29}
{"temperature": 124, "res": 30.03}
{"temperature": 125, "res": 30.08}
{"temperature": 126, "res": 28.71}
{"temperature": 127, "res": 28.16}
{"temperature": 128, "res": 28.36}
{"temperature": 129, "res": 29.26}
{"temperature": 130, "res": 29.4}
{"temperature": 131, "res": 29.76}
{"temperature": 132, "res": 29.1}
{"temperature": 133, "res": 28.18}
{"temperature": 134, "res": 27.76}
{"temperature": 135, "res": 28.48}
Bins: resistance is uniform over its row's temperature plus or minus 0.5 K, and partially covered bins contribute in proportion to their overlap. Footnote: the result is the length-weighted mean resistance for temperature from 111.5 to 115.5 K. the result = 28.3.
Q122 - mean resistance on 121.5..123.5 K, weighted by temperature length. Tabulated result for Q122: 29.9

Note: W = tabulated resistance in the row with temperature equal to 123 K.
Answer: 30.29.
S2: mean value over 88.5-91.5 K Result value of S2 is 24.5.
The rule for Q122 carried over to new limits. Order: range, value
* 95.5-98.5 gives 23.7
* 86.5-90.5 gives 24.5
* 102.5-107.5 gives 25.4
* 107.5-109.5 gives 26.8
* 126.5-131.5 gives 29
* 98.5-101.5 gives 24.8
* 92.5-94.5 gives 24.3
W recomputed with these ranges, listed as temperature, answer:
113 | 27.88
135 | 28.48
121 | 29.79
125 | 30.08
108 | 26.24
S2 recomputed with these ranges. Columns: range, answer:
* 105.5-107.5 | 25.7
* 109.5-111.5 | 27.2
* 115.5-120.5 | 29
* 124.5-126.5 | 29.4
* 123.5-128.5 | 29.1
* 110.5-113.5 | 27.4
